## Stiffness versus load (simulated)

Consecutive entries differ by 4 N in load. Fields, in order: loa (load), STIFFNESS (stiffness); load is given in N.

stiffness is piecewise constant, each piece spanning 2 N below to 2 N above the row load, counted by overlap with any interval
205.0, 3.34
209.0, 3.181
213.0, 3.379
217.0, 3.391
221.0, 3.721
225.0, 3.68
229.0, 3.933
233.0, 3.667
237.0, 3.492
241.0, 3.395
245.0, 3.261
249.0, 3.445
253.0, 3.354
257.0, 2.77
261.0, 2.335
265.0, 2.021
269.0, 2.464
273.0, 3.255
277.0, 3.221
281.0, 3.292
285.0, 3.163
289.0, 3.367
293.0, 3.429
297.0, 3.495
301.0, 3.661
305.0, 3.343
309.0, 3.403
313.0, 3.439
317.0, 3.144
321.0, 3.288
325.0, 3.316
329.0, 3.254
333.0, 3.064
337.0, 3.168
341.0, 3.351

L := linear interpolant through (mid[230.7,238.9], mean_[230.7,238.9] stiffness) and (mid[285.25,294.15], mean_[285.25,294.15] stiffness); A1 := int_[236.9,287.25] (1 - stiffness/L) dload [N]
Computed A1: 6.6 N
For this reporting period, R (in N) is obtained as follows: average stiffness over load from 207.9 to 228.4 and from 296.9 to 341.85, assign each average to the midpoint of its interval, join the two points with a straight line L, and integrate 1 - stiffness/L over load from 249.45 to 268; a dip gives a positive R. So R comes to 4.09 N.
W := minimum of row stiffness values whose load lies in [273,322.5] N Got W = 3.144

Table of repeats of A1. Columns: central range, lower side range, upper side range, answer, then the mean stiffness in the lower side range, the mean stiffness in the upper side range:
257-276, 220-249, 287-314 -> 5.04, 3.58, 3.45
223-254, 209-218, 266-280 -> -3.56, 3.34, 2.93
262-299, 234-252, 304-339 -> 3.11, 3.41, 3.27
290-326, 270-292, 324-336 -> -2.00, 3.23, 3.2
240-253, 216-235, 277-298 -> 0.75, 3.69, 3.33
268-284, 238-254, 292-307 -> 1.56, 3.37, 3.49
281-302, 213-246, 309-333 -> -0.18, 3.57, 3.28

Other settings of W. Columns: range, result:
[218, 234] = 3.667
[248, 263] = 2.335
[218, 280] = 2.021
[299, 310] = 3.343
